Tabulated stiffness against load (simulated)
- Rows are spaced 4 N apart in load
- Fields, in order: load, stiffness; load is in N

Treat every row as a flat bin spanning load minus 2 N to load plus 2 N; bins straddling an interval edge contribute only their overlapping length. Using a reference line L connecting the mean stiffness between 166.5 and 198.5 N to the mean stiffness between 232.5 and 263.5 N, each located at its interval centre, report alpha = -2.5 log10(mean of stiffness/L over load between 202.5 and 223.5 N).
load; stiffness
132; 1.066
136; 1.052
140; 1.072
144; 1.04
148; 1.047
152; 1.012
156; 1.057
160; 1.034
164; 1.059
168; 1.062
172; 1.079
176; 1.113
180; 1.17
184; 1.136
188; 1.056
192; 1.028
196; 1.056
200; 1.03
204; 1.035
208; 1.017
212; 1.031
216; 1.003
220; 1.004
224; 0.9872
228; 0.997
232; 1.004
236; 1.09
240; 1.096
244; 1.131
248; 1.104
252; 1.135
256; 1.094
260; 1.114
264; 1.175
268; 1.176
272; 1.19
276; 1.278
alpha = 0.08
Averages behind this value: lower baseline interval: 1.09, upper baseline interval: 1.11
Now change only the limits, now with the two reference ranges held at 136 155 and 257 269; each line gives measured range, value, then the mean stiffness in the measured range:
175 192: -0.030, 1.11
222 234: 0.125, 0.996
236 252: 0.020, 1.11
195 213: 0.065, 1.03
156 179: -0.009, 1.07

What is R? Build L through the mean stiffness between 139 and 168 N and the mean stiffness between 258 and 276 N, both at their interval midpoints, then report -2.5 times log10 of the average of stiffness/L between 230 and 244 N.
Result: 0.07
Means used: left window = 1.05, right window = 1.18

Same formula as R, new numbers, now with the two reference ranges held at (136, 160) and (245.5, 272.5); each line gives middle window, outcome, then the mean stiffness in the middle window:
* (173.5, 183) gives -0.07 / 1.14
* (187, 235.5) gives 0.08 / 1.02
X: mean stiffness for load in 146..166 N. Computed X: 1.04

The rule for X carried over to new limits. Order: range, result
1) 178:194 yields 1.1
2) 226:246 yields 1.06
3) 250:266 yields 1.13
